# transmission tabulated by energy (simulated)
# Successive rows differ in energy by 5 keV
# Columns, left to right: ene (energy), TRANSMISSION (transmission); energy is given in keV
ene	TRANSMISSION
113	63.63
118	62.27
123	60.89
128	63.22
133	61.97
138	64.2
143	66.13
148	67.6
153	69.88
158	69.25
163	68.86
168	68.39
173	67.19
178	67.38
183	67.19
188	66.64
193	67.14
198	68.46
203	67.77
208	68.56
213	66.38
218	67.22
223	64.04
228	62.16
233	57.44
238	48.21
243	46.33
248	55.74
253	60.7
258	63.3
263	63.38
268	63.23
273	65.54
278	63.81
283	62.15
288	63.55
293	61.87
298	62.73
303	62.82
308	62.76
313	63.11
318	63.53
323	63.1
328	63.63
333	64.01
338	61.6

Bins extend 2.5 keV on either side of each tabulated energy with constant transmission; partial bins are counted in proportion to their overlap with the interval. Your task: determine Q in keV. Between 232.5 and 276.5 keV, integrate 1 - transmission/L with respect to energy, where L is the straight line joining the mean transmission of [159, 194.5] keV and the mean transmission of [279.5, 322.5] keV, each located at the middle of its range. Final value 4.24 keV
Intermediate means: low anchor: 67.6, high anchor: 62.9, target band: 58.4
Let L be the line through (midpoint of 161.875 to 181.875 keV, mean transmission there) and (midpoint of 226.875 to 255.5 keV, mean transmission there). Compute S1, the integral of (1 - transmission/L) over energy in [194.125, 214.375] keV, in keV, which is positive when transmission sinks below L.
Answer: -2.0 keV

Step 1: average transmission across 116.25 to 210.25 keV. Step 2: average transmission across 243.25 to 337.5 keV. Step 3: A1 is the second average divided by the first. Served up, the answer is 0.9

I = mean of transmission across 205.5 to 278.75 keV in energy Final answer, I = 61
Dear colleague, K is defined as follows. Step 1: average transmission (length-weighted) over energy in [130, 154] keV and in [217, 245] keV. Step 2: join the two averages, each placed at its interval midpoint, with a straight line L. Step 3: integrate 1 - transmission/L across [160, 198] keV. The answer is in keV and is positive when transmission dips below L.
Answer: -3.4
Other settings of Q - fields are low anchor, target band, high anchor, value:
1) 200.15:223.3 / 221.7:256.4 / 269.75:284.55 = 5.0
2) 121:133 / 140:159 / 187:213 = -1.3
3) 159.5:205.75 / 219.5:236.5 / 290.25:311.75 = 1.3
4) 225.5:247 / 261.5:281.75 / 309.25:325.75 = -2.1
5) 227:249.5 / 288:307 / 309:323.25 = -0.6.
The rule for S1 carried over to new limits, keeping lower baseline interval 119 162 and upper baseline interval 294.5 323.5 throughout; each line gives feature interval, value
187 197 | -0.39 keV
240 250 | 2.07 keV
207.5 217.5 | -0.44 keV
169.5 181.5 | -0.46 keV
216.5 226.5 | -0.14 keV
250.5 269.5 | 0.31 keV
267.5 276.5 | -0.15 keV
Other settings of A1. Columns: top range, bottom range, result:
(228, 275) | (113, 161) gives 0.90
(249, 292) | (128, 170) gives 0.94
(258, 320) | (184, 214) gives 0.94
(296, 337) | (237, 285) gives 1.06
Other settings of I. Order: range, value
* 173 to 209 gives 67.5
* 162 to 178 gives 68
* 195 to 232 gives 66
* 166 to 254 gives 63.2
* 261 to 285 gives 63.7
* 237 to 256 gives 53.4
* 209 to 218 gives 67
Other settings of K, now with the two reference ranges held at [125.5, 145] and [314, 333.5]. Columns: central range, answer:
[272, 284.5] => 0.0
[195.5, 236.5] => -0.7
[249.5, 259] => 0.4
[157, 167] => -0.8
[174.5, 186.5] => -0.7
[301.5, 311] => 0.1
